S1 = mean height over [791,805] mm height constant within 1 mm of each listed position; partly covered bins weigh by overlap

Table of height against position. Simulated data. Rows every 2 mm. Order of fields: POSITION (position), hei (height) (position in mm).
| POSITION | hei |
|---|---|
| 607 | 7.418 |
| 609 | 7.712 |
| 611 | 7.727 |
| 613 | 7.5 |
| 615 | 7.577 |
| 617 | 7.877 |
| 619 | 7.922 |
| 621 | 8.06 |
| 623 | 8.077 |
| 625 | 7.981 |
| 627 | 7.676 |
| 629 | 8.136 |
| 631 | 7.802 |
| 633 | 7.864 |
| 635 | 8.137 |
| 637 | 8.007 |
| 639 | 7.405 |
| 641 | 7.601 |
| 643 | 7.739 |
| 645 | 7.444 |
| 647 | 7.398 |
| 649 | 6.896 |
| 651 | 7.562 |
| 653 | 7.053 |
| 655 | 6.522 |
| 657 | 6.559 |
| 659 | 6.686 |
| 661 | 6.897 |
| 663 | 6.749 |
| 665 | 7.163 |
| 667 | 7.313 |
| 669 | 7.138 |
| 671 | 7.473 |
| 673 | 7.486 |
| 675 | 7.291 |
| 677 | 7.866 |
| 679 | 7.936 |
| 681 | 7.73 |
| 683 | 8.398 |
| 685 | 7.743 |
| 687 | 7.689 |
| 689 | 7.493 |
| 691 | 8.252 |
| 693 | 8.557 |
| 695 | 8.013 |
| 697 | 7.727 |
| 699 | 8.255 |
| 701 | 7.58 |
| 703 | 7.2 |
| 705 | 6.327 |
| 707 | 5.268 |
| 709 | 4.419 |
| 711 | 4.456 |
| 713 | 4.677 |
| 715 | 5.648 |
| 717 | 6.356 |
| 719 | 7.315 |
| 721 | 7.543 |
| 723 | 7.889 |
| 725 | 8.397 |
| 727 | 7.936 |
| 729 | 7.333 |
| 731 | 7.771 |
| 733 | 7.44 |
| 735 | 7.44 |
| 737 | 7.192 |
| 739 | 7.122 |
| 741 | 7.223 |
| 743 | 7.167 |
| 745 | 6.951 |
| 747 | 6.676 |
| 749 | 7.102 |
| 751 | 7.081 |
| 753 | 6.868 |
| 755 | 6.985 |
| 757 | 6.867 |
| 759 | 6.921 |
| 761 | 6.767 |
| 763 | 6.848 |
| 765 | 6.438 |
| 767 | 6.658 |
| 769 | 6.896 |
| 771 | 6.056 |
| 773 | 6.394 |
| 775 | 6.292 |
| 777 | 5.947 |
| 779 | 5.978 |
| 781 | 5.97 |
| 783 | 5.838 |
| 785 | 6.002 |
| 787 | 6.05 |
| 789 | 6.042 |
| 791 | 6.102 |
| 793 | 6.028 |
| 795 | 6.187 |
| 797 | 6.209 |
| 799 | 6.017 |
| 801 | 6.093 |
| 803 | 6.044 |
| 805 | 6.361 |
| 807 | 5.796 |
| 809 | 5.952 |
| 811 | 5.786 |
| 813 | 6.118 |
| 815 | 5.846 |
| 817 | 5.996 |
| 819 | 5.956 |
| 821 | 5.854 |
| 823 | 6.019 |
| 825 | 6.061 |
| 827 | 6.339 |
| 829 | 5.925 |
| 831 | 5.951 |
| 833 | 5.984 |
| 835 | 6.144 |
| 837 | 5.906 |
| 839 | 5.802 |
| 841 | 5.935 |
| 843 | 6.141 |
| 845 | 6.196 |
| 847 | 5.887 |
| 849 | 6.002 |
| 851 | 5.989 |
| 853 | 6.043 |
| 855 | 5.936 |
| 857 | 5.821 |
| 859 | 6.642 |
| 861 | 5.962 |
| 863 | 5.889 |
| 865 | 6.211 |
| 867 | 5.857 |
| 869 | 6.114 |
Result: 6.12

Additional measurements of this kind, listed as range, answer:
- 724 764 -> 7.2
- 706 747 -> 6.77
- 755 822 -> 6.2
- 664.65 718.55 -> 7.09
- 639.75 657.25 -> 7.23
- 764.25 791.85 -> 6.19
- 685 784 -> 6.89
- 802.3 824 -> 5.97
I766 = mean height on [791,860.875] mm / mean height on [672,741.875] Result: 0.8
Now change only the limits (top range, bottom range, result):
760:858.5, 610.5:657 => 0.80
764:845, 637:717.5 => 0.85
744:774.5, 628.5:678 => 0.92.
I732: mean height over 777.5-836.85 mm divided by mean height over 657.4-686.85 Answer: 0.8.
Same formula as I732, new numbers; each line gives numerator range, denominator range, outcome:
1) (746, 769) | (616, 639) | 0.86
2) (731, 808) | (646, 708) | 0.89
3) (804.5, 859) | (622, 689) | 0.80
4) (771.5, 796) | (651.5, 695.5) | 0.81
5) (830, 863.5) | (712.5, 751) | 0.84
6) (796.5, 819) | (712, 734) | 0.84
